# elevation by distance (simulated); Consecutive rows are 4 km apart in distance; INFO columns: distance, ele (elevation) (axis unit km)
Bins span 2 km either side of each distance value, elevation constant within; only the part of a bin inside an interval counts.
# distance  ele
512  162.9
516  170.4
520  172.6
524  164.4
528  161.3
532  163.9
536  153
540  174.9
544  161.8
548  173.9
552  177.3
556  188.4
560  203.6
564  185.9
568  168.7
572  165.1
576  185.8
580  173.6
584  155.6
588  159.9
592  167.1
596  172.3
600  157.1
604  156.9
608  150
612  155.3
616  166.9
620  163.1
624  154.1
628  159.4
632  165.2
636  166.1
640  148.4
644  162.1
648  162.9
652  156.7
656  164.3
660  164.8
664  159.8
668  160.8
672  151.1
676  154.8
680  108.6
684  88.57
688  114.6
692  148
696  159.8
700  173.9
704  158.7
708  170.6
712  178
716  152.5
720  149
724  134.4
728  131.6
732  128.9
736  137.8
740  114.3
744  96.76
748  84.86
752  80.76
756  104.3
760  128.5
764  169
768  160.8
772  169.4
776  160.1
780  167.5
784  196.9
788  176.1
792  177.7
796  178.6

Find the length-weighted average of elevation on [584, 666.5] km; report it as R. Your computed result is 160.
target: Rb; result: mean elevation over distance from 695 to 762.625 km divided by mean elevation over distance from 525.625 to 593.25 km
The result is 0.8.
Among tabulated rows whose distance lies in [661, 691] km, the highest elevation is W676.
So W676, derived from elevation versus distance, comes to 160.8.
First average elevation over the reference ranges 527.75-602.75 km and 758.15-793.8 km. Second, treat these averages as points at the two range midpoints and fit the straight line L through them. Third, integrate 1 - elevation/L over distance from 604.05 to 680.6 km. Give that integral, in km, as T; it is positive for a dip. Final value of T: 5.6 km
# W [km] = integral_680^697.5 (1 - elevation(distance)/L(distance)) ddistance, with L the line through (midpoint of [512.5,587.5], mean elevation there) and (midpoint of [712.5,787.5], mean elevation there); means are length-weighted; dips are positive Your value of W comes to 2.8 km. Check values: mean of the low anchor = 172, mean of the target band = 125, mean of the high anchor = 139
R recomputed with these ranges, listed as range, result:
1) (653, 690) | 141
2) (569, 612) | 164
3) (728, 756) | 109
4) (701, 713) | 169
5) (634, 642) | 157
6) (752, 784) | 150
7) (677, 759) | 131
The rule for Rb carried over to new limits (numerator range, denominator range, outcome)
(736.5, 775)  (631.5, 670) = 0.77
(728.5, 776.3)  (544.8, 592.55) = 0.72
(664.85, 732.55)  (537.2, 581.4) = 0.82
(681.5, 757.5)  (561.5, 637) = 0.80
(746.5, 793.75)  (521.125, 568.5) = 0.86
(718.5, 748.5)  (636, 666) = 0.77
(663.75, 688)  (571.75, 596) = 0.79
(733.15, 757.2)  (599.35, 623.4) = 0.66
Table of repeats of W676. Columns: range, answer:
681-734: 178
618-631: 163.1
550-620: 203.6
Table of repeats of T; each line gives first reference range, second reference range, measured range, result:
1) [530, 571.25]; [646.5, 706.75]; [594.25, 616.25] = 0.6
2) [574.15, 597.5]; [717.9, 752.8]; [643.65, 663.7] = -2.2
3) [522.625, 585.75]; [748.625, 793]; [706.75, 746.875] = 4.6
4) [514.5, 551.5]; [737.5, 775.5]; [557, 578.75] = -2.9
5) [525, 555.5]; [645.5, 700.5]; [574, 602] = -1.2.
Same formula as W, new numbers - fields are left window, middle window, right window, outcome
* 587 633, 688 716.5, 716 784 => -3.3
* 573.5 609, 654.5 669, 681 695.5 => -3.2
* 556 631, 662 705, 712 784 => 1.8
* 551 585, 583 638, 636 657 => 2.4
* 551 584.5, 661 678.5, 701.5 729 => 0.7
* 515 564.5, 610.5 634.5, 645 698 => -0.8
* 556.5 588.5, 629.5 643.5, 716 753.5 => -0.6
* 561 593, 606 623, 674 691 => -0.7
